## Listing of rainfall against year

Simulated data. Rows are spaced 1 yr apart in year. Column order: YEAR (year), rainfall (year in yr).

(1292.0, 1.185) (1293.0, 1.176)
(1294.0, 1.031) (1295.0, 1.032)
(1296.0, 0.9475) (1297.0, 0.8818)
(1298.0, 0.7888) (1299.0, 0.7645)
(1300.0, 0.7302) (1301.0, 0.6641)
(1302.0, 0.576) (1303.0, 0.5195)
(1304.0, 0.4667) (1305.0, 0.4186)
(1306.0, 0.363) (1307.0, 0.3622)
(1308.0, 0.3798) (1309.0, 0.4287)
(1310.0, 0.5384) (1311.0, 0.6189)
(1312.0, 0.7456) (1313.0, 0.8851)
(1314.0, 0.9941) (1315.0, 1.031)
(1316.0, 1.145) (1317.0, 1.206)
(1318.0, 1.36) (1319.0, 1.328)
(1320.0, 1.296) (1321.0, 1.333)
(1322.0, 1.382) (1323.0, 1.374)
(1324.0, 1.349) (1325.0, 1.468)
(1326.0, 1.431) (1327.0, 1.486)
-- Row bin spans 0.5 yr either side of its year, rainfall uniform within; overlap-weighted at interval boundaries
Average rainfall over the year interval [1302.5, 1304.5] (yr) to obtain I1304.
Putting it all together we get 0.493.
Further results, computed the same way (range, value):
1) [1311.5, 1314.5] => 0.875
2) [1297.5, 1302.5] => 0.705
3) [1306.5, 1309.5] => 0.39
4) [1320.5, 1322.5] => 1.36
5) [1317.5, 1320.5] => 1.33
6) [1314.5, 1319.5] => 1.21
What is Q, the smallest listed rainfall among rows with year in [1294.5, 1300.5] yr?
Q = 0.7302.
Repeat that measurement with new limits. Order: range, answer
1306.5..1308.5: 0.3622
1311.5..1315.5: 0.7456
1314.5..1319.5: 1.031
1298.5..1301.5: 0.6641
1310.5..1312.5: 0.6189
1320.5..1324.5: 1.333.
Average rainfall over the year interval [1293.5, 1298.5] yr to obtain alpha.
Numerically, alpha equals 0.936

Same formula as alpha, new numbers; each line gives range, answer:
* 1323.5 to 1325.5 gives 1.41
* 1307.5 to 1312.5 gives 0.542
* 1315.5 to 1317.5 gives 1.18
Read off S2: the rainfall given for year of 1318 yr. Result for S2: 1.36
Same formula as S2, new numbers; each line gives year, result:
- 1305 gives 0.4186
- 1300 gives 0.7302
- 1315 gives 1.031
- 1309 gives 0.4287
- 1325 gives 1.468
